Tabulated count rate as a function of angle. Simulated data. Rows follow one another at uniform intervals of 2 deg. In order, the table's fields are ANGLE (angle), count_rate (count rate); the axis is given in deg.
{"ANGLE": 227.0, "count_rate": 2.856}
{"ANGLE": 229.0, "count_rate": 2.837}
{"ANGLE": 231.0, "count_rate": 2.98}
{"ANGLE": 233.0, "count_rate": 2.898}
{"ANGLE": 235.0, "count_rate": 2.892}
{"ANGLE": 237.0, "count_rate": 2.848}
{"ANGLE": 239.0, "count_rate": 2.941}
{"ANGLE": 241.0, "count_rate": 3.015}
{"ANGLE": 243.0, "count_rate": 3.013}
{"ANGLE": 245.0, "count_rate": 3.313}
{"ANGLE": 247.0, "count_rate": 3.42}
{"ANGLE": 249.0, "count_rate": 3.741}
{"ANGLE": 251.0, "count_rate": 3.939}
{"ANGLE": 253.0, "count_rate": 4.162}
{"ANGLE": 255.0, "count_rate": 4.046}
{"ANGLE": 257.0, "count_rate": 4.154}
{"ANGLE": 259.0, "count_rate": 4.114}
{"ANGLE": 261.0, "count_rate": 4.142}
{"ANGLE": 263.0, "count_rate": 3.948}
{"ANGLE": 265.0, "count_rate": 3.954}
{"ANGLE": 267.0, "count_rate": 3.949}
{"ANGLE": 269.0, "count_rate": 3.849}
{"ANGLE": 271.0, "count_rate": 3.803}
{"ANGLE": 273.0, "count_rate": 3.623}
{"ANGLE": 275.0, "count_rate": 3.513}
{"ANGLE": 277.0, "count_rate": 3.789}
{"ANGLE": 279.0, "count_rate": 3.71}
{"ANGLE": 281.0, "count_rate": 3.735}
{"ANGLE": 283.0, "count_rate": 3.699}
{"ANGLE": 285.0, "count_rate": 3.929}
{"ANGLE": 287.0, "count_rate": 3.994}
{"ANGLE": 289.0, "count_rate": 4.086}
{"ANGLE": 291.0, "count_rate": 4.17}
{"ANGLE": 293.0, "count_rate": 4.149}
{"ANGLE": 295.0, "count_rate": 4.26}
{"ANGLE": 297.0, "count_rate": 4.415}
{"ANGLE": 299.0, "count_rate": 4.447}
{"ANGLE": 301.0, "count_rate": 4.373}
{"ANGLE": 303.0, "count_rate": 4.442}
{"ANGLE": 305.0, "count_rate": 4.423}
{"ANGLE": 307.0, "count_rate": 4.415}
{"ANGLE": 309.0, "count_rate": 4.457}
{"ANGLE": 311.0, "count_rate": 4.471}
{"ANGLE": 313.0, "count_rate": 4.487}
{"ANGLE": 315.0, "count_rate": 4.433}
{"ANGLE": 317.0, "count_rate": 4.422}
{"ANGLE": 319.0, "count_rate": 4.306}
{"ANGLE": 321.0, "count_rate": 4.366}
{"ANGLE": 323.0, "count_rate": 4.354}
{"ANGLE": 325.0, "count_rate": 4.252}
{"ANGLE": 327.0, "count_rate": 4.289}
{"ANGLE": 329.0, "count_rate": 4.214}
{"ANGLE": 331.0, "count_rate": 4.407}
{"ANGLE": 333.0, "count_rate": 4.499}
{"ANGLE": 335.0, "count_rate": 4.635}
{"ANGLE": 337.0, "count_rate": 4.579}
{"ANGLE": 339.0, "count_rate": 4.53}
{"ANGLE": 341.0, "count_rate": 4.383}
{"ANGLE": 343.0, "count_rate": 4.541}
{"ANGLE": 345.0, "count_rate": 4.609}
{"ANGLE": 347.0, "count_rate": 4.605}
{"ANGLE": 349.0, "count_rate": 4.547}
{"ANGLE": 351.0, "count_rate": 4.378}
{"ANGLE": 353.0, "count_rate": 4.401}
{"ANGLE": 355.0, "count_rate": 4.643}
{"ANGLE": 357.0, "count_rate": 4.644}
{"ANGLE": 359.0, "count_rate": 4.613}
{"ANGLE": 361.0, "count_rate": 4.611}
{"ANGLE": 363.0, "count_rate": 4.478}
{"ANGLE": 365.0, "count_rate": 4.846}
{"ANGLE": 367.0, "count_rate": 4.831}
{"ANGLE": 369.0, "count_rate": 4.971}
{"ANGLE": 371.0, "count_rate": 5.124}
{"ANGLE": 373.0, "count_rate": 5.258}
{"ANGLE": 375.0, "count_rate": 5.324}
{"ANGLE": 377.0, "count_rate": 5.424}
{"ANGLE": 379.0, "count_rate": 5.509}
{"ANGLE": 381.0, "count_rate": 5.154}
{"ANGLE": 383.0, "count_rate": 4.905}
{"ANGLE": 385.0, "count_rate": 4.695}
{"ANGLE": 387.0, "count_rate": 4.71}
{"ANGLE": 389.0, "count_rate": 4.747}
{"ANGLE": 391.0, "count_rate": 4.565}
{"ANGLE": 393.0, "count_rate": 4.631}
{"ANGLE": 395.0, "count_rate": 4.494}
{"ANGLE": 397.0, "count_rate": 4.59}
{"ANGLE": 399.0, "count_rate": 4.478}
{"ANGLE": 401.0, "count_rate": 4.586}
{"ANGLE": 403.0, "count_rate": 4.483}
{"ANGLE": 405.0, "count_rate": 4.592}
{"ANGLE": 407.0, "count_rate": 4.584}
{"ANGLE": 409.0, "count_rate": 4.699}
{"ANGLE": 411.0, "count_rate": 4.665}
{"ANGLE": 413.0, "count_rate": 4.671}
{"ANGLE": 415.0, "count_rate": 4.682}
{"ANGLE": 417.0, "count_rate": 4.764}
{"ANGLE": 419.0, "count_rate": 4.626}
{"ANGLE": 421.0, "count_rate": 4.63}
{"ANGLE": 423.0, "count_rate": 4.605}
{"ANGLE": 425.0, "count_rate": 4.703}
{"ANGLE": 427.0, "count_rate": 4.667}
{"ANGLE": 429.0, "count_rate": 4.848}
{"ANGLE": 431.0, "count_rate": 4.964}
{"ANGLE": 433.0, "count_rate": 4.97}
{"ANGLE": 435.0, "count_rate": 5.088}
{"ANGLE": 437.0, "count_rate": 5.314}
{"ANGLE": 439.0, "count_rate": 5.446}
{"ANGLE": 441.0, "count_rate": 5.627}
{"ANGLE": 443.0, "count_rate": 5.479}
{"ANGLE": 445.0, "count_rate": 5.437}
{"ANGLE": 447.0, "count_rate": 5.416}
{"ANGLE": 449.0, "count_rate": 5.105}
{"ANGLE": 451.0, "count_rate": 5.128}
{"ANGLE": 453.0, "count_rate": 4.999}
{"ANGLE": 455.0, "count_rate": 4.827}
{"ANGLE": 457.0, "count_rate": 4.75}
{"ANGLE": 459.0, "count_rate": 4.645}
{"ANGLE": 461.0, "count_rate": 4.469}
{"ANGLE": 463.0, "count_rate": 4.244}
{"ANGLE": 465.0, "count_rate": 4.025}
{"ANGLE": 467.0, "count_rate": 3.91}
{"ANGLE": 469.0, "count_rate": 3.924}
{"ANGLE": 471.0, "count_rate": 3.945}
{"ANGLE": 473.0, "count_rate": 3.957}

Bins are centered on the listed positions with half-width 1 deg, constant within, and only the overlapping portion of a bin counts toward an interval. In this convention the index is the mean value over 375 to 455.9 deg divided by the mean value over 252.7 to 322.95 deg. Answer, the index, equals 1.2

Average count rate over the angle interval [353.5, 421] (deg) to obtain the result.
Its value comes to 4.77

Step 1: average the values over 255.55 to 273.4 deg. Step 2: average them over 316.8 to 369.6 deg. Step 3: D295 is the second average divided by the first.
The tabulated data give 1.14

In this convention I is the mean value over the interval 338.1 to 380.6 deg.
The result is 4.78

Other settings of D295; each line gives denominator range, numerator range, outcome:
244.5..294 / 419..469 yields 1.25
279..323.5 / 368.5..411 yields 1.14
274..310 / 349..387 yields 1.18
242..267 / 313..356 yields 1.16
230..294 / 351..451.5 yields 1.32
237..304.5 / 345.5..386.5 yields 1.25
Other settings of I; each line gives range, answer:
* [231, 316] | 3.87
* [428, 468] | 4.93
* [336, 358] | 4.53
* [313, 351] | 4.44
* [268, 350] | 4.25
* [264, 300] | 3.95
